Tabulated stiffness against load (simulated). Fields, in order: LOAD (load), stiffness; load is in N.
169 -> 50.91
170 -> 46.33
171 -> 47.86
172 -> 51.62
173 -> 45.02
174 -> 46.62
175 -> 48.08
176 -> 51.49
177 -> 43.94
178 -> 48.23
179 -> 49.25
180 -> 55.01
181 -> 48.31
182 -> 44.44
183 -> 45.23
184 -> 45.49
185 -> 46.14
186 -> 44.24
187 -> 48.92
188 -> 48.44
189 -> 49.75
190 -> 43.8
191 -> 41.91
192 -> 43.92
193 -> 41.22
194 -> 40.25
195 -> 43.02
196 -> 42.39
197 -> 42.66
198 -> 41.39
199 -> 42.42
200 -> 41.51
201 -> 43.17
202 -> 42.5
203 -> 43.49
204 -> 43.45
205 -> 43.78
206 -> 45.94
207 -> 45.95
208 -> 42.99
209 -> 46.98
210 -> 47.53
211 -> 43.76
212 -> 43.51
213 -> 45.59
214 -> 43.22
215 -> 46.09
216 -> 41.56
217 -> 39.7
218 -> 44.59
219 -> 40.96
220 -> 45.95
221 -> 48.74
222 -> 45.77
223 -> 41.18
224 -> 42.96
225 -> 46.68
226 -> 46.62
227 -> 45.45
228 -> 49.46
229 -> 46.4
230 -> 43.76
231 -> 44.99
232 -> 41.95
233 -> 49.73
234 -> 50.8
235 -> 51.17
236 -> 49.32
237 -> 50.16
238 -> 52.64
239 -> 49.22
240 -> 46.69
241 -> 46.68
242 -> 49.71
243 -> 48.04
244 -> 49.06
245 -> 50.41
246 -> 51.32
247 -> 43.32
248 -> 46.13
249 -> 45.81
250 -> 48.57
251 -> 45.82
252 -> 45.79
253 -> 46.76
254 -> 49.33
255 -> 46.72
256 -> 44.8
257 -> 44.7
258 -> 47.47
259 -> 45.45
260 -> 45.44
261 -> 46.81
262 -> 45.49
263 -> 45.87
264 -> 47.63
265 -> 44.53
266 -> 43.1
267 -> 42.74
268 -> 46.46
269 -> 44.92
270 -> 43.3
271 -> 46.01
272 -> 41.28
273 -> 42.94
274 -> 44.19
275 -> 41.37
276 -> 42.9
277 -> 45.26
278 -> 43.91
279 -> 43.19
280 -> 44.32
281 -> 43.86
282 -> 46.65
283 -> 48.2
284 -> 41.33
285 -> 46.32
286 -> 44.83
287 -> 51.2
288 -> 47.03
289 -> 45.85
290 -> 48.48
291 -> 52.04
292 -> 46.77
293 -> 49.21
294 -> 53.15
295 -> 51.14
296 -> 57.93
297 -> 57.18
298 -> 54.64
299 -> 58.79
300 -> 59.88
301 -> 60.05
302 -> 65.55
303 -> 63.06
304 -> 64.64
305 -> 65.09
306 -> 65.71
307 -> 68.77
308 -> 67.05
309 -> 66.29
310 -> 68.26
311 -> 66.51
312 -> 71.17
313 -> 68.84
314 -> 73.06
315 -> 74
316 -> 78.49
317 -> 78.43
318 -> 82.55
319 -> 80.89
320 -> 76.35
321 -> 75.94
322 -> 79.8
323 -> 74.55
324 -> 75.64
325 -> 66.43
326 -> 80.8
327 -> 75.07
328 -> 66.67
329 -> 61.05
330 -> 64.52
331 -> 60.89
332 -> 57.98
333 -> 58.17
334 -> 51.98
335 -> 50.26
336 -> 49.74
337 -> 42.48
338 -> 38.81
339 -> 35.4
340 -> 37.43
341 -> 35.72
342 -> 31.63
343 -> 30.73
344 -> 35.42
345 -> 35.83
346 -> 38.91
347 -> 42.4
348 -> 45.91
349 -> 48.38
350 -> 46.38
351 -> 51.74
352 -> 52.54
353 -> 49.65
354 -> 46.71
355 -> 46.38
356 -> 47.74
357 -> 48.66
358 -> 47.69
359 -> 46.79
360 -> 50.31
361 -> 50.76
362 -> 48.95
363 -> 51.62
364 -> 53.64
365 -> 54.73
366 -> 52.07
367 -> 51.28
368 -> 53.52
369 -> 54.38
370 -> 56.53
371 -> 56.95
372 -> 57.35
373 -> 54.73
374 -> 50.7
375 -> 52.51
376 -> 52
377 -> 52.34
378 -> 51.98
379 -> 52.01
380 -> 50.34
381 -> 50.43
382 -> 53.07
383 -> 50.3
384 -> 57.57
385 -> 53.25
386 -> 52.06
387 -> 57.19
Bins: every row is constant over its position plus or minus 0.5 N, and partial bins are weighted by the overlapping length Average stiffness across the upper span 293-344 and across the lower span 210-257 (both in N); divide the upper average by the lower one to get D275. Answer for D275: 1.3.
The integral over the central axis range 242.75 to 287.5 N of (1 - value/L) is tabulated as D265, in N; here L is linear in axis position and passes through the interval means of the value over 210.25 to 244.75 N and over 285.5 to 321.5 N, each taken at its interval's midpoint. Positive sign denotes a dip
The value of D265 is 7.1 N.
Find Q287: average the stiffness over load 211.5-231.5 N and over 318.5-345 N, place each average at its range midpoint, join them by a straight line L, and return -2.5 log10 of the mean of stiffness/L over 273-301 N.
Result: 0.08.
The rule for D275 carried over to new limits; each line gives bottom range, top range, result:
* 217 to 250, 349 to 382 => 1.09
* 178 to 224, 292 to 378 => 1.27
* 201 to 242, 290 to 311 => 1.30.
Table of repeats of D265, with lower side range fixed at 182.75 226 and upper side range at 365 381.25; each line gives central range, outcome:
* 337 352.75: 3.35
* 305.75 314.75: -3.40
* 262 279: 1.26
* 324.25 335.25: -2.77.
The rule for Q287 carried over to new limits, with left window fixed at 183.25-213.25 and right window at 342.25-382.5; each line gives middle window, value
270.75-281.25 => 0.07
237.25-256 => -0.05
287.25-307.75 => -0.20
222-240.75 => -0.04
